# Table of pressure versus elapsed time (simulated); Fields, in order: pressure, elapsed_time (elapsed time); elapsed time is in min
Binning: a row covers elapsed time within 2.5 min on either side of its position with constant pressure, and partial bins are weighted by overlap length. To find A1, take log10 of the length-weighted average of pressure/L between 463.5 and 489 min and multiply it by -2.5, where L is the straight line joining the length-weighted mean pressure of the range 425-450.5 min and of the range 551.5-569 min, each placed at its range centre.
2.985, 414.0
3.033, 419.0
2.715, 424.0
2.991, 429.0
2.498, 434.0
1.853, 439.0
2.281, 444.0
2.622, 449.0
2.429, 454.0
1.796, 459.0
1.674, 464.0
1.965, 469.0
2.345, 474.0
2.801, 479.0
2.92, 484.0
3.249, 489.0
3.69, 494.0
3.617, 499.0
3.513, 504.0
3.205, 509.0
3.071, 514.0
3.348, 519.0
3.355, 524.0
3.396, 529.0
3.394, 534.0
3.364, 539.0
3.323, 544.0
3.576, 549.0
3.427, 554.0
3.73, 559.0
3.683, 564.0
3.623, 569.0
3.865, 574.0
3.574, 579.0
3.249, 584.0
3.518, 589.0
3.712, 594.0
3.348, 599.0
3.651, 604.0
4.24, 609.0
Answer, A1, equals 0.14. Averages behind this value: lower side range 2.46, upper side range 3.61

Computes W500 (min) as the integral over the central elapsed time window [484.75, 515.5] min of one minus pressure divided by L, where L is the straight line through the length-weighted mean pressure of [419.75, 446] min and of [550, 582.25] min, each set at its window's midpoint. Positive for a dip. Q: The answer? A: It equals -3.0 min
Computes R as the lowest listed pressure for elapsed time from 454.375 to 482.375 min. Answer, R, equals 1.674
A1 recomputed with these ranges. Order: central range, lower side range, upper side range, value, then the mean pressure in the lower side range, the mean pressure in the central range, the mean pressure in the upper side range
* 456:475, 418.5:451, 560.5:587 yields 0.398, 2.54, 1.93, 3.6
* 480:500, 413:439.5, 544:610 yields -0.071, 2.72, 3.31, 3.6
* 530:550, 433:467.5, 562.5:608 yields -0.097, 2.14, 3.4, 3.6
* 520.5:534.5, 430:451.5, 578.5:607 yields -0.121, 2.36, 3.38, 3.52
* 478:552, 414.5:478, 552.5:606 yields -0.116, 2.38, 3.33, 3.58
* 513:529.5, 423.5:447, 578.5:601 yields -0.096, 2.45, 3.3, 3.47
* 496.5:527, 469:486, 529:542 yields -0.105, 2.58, 3.35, 3.38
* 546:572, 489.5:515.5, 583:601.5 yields -0.047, 3.42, 3.61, 3.47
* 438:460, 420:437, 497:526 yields 0.272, 2.74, 2.25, 3.35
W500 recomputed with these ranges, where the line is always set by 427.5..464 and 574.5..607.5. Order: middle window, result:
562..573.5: -1.16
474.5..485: -0.68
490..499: -2.93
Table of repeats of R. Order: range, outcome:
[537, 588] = 3.249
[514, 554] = 3.071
